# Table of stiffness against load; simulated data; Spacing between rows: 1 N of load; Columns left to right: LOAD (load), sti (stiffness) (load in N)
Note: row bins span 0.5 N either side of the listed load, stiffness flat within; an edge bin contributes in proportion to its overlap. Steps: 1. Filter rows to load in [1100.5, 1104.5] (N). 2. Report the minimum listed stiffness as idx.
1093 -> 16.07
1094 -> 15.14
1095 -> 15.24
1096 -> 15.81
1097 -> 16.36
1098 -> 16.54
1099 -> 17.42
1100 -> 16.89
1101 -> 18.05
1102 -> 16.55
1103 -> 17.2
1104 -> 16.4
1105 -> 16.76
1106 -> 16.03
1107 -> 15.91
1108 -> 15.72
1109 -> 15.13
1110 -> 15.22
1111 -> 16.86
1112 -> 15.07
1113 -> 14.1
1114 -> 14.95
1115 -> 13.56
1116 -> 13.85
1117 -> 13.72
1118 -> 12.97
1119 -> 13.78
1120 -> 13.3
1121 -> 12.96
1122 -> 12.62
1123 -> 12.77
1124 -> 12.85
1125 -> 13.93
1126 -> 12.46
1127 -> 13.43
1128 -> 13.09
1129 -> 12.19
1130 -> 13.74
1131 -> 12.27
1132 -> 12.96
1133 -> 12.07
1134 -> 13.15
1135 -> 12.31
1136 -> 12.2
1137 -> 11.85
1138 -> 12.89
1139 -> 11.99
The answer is 16.4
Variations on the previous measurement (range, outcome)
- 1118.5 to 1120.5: 13.3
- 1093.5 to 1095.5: 15.14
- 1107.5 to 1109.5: 15.13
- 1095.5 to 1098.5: 15.81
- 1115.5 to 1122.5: 12.62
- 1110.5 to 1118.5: 12.97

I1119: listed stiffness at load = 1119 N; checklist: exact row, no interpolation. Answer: 13.78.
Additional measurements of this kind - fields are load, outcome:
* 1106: 16.03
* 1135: 12.31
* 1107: 15.91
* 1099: 17.42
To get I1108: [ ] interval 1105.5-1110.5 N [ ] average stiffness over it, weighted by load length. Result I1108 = 15.6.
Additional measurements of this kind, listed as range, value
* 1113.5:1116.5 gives 14.1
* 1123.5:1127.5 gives 13.2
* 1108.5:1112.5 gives 15.6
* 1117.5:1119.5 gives 13.4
